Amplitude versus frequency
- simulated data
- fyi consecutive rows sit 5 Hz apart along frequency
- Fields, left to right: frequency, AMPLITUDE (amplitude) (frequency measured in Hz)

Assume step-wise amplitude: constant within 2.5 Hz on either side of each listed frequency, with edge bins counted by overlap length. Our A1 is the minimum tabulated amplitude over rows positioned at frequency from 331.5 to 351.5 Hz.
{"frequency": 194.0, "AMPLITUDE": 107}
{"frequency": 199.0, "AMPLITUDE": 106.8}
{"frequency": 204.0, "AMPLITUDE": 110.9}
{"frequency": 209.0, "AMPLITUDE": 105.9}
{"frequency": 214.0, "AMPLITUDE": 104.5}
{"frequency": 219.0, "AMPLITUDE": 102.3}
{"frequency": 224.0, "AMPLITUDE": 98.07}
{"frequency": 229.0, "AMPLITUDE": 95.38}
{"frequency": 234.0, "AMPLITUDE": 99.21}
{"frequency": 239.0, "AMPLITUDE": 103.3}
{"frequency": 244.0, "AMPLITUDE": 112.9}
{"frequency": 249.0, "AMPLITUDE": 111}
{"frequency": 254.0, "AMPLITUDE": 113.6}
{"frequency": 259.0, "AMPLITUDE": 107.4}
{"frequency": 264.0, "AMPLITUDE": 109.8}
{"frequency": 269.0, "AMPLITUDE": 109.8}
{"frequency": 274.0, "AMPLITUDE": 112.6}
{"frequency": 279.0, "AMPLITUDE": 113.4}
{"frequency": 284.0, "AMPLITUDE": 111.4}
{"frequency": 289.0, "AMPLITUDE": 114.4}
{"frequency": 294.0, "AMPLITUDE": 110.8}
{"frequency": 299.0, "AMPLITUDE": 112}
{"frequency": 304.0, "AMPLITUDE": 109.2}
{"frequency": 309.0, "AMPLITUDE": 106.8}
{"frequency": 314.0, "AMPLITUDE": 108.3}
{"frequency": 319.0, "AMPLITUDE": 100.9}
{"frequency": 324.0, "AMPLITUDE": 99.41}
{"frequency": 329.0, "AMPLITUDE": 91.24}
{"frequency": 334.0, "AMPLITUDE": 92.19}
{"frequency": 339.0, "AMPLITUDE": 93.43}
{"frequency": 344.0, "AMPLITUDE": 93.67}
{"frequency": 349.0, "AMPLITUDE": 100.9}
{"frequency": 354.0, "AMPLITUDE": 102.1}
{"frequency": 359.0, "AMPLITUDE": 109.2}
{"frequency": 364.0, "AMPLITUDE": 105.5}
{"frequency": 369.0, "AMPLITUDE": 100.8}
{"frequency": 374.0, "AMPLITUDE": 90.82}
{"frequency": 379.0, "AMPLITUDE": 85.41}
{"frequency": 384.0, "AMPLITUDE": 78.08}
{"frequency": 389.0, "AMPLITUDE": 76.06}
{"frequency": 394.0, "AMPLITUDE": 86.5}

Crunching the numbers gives 92.19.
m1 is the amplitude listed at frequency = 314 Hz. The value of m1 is 108.3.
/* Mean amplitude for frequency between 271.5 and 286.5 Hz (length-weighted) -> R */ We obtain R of 112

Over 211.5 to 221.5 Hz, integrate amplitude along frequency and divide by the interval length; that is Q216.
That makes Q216 103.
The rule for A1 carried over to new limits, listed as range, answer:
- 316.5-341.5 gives 91.24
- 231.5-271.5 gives 99.21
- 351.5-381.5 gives 85.41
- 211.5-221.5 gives 102.3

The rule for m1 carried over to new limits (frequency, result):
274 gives 112.6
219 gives 102.3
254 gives 113.6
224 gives 98.07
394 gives 86.5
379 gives 85.41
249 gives 111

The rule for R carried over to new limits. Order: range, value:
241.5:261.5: 111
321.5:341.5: 94.1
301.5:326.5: 105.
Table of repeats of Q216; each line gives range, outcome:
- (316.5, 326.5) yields 100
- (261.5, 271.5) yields 110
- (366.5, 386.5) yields 88.8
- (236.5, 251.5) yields 109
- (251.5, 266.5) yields 110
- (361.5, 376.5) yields 99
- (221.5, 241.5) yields 99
